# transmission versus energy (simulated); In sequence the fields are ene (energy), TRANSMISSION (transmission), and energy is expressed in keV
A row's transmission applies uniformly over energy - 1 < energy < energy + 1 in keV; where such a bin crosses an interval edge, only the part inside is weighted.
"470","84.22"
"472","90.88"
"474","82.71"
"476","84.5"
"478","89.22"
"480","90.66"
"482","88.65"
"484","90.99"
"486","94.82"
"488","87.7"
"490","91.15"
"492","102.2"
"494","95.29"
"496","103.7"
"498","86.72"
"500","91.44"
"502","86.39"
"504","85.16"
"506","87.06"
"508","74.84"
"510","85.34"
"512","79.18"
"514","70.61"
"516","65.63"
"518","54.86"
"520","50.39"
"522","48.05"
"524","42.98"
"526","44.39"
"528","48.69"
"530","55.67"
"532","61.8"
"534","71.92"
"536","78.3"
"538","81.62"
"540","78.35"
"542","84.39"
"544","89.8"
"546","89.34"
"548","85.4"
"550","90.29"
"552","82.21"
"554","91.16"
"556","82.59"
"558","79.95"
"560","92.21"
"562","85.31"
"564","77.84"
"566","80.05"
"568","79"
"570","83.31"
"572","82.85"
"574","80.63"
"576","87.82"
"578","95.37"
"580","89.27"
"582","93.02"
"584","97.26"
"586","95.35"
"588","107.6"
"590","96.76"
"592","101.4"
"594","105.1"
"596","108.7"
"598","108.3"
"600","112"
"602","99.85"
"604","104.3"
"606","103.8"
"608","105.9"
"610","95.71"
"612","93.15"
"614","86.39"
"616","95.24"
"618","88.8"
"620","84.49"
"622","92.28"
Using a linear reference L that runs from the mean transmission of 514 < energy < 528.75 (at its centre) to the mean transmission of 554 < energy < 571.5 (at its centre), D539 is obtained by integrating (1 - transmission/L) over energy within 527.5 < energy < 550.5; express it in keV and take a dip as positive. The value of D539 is -3.82 keV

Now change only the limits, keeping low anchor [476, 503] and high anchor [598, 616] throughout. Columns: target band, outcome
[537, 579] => 5.2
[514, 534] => 8.5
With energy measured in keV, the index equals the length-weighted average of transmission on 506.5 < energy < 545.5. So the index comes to 67.2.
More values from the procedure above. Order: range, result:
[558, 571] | 82.7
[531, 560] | 82.3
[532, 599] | 88.5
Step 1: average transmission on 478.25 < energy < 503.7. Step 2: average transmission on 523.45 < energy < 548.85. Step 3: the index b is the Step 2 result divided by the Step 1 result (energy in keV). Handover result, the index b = 0.8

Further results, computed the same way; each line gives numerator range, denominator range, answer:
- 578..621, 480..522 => 1.19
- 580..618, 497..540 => 1.44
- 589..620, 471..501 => 1.09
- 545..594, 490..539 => 1.21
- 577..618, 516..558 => 1.41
